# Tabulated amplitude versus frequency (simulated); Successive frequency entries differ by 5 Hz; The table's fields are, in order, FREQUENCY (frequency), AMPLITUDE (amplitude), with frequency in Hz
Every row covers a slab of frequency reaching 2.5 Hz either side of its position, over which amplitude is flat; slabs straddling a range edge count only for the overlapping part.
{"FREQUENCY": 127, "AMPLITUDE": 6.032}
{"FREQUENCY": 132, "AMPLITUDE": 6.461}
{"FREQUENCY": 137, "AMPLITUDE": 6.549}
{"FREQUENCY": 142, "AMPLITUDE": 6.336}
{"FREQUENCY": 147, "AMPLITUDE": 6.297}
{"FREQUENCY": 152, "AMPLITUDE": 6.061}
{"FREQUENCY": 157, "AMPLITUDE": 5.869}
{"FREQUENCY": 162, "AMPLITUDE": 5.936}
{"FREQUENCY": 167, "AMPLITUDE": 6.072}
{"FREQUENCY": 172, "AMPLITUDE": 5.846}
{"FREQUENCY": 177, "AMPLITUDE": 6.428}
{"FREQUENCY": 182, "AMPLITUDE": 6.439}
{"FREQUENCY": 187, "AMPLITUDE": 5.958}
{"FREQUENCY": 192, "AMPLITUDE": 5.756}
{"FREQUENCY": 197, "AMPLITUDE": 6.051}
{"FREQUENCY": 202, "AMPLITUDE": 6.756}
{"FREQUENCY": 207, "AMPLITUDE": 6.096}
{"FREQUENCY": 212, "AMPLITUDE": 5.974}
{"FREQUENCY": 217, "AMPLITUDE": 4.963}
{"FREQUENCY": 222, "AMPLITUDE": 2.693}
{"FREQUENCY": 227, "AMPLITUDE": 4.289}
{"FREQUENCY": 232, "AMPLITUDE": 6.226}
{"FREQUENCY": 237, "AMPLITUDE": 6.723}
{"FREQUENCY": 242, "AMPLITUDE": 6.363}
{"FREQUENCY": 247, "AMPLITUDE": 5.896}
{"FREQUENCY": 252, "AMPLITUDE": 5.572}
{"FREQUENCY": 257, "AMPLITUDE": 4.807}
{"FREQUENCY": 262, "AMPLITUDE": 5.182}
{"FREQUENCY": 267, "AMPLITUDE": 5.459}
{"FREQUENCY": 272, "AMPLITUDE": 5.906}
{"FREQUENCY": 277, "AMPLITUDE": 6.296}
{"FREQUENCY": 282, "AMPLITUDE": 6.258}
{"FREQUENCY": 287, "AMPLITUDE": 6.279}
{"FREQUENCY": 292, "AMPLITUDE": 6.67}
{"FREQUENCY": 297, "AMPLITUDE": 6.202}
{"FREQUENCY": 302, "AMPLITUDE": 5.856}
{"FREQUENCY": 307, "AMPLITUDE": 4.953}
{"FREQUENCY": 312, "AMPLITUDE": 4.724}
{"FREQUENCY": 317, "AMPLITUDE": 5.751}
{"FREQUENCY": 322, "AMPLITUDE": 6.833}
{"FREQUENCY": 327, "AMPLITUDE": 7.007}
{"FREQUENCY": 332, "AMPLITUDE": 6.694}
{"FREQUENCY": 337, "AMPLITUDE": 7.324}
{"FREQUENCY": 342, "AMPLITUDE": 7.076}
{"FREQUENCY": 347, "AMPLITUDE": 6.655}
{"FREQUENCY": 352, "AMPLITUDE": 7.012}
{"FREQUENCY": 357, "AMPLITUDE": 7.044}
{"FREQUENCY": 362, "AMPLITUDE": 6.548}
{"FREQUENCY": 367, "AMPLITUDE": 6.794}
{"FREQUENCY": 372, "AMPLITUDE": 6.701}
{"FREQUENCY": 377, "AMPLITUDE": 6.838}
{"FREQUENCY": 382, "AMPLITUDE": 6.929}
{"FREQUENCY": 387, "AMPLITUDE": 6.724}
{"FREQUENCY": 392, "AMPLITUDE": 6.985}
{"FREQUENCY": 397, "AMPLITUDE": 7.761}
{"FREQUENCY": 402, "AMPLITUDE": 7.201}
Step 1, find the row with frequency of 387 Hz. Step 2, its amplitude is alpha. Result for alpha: 6.724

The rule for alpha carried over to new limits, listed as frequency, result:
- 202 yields 6.756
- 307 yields 4.953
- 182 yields 6.439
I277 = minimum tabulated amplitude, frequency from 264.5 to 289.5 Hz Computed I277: 5.459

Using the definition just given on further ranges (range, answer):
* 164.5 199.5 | 5.756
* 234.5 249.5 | 5.896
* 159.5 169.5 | 5.936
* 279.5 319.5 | 4.724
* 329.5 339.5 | 6.694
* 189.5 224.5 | 2.693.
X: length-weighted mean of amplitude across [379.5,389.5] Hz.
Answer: 6.83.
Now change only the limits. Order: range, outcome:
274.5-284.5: 6.28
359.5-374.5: 6.68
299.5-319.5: 5.32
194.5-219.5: 5.97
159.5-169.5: 6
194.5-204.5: 6.4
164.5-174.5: 5.96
